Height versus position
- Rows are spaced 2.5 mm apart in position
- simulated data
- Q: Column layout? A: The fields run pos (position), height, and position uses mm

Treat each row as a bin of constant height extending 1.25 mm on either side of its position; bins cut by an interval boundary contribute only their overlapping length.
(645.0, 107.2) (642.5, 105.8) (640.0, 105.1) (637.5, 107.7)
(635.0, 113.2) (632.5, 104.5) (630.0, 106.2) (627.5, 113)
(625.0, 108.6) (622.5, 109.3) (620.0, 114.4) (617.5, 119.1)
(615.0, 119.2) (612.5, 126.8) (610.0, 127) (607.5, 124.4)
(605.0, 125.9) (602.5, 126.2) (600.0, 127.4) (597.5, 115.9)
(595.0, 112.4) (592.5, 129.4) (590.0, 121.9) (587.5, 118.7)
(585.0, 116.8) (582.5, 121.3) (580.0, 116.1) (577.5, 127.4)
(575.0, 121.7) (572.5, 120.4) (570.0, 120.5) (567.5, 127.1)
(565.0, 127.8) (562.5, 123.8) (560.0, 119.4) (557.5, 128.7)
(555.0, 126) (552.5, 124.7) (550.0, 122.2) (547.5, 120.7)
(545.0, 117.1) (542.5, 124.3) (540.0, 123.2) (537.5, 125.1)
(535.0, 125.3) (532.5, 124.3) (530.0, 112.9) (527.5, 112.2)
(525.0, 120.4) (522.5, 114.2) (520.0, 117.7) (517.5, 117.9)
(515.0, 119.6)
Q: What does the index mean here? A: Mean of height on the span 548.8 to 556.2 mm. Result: 124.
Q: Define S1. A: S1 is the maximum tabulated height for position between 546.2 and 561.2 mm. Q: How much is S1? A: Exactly 128.7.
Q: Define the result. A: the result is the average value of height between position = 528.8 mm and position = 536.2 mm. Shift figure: 121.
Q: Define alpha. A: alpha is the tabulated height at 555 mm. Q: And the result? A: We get 126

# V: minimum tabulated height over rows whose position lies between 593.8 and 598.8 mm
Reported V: 112.4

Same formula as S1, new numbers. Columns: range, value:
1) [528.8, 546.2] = 125.3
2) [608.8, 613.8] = 127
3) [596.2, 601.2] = 127.4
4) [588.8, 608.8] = 129.4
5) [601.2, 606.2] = 126.2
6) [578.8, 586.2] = 121.3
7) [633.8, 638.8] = 113.2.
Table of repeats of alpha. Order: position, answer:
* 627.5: 113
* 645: 107.2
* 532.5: 124.3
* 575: 121.7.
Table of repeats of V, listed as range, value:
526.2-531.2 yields 112.2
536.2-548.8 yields 117.1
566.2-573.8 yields 120.4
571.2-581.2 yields 116.1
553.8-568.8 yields 119.4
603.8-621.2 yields 114.4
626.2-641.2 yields 104.5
